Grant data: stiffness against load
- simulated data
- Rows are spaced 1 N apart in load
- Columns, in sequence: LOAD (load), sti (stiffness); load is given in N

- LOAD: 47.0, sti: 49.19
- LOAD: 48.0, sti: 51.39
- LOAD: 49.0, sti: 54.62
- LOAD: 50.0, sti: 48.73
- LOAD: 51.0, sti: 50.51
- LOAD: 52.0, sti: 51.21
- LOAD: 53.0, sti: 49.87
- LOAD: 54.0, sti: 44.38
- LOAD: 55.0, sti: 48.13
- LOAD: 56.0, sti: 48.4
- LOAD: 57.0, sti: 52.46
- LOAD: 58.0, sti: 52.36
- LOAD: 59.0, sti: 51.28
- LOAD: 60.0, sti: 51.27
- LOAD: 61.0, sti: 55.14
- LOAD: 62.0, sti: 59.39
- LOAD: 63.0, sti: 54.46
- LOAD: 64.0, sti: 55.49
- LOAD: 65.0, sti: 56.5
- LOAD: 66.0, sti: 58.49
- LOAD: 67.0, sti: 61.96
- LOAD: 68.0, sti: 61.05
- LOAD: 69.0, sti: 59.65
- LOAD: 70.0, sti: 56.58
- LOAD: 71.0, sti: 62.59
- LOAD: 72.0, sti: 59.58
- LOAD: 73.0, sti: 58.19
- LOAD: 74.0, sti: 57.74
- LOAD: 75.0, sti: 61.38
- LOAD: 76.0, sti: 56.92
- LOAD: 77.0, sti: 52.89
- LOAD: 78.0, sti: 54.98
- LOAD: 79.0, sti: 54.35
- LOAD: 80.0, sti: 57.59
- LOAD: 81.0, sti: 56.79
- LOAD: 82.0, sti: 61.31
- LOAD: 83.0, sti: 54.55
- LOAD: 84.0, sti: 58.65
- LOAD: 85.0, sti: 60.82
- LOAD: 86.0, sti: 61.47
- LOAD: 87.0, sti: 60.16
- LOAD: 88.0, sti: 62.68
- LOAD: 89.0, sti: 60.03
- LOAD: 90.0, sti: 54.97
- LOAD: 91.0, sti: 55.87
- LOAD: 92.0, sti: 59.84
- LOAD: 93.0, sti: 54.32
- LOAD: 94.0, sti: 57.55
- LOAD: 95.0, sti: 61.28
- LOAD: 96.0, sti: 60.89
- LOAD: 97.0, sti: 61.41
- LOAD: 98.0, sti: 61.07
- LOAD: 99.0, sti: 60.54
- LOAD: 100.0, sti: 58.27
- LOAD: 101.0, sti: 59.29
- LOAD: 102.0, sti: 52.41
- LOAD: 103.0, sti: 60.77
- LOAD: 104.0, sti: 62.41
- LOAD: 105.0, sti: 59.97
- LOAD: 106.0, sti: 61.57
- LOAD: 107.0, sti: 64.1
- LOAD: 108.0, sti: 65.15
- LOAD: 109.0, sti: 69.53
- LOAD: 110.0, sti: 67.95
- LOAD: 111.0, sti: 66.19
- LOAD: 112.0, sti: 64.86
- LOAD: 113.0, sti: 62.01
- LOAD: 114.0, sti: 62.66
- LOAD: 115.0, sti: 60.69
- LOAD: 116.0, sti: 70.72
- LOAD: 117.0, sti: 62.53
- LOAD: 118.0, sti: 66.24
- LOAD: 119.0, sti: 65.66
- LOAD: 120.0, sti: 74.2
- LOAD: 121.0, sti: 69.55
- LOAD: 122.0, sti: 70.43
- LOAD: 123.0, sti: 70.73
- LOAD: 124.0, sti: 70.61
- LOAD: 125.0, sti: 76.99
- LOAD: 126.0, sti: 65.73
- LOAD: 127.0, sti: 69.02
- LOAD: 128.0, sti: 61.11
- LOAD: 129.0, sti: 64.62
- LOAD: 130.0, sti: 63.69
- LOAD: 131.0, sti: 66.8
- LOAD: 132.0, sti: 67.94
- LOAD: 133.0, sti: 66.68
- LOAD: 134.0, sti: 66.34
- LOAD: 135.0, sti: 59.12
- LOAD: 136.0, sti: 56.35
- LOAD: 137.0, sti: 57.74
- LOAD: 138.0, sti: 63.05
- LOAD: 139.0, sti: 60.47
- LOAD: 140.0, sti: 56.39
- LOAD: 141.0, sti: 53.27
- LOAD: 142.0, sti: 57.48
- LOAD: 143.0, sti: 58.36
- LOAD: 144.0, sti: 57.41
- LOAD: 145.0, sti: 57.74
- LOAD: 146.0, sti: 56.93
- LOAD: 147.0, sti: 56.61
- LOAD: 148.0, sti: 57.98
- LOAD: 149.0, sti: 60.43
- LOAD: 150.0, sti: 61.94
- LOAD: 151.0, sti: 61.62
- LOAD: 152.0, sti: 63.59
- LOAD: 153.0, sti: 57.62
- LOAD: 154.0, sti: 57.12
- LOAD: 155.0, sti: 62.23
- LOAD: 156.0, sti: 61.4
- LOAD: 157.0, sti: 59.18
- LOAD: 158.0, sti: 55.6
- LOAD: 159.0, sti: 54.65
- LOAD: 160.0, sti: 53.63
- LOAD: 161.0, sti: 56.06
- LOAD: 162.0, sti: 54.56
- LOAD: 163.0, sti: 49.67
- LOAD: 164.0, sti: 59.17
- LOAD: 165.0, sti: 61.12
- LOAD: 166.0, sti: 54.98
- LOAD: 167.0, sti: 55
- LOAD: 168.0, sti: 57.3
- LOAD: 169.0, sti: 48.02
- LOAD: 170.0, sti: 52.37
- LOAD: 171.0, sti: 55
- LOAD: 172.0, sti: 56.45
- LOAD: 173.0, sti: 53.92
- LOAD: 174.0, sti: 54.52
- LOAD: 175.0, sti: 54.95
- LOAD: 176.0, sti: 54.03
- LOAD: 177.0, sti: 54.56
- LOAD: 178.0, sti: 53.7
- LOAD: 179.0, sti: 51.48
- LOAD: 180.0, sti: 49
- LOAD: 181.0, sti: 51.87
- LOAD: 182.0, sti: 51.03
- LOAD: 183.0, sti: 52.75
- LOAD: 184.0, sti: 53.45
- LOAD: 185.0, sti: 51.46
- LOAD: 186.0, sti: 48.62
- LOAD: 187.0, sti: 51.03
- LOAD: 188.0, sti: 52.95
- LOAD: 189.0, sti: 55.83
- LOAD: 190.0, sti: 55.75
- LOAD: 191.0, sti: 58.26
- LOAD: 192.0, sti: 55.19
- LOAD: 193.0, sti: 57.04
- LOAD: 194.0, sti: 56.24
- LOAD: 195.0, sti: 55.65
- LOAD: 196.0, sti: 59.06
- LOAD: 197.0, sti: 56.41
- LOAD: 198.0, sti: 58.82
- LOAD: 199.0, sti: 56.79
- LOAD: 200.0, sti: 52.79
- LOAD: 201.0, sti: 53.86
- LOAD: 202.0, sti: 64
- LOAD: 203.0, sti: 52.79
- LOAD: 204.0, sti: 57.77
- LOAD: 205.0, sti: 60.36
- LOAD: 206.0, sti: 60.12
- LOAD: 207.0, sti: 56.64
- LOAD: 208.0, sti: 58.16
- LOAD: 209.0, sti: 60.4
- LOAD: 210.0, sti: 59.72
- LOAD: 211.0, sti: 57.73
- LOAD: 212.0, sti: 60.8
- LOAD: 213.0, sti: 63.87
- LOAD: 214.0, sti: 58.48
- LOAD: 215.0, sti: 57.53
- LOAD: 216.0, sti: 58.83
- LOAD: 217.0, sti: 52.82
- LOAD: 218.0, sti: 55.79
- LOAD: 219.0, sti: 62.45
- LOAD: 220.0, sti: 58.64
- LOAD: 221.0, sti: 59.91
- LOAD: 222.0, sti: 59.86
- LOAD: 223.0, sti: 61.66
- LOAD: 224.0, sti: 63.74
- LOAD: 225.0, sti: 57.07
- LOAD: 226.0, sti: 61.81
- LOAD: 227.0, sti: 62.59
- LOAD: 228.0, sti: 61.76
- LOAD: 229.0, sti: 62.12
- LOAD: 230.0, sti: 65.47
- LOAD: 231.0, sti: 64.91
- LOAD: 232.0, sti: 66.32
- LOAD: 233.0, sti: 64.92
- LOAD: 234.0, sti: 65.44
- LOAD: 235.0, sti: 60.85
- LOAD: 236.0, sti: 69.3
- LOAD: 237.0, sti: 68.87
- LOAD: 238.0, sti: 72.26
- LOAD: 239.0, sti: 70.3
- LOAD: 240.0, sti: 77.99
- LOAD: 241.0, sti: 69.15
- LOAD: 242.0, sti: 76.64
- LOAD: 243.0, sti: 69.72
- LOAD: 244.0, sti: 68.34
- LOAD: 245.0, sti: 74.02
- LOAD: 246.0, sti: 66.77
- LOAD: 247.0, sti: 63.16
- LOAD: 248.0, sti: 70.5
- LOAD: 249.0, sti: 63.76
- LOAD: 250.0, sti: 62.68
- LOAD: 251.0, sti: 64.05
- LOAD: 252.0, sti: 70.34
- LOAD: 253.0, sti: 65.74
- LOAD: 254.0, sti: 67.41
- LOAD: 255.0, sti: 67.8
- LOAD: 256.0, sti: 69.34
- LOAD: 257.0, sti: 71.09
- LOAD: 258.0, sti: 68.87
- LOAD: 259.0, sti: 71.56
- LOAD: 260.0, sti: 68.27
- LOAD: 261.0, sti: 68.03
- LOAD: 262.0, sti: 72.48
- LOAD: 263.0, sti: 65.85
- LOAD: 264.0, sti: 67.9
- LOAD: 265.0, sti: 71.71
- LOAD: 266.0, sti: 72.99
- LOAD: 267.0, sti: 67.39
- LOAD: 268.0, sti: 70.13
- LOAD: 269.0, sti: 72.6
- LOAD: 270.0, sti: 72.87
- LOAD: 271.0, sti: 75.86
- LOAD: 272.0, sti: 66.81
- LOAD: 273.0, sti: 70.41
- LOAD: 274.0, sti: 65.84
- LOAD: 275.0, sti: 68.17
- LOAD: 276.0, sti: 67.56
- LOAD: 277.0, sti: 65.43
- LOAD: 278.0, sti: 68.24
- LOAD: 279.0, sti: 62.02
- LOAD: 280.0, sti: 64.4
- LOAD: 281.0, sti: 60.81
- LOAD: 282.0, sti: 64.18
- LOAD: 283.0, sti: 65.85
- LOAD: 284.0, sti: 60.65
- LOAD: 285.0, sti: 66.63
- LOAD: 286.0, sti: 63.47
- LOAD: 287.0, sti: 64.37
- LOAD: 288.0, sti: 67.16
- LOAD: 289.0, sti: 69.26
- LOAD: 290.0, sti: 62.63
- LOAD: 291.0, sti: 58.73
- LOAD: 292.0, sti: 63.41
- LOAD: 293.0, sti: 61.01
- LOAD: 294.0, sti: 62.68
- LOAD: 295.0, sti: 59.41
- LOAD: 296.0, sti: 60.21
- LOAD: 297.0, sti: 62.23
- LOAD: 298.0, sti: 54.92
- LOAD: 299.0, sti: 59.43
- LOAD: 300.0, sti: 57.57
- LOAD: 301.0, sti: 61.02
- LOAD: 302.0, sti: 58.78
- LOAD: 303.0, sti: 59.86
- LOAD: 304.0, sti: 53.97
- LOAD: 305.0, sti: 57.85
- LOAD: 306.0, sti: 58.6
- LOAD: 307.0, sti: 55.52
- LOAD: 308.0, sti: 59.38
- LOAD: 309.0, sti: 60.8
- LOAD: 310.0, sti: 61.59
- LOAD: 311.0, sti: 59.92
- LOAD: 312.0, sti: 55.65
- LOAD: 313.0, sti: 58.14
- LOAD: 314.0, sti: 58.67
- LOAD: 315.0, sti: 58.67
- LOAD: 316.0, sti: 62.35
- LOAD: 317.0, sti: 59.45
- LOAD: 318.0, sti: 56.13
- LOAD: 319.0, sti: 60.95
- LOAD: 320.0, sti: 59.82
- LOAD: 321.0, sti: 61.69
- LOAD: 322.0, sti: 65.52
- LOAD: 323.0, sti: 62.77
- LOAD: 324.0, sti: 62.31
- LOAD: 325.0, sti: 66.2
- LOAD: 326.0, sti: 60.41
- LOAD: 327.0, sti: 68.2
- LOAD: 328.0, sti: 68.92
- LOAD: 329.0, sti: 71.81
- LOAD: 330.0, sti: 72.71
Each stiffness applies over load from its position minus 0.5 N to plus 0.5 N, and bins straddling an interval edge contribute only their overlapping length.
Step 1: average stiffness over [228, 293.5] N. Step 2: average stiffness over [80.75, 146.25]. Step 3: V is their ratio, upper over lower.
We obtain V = 1.08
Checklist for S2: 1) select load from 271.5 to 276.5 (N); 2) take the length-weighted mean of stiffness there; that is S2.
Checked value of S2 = 67.8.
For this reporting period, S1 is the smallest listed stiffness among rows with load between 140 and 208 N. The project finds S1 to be 48.02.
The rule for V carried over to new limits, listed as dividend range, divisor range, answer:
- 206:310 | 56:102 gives 1.12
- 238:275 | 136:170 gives 1.21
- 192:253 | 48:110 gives 1.09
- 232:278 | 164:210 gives 1.25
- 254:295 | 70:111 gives 1.12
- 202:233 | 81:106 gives 1.02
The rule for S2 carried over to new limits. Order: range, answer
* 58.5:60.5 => 51.3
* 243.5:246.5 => 69.7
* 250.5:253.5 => 66.7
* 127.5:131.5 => 64.1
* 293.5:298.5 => 59.9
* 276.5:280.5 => 65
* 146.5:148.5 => 57.3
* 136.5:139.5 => 60.4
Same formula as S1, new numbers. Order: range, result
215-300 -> 52.82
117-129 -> 61.11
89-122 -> 52.41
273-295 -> 58.73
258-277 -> 65.43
